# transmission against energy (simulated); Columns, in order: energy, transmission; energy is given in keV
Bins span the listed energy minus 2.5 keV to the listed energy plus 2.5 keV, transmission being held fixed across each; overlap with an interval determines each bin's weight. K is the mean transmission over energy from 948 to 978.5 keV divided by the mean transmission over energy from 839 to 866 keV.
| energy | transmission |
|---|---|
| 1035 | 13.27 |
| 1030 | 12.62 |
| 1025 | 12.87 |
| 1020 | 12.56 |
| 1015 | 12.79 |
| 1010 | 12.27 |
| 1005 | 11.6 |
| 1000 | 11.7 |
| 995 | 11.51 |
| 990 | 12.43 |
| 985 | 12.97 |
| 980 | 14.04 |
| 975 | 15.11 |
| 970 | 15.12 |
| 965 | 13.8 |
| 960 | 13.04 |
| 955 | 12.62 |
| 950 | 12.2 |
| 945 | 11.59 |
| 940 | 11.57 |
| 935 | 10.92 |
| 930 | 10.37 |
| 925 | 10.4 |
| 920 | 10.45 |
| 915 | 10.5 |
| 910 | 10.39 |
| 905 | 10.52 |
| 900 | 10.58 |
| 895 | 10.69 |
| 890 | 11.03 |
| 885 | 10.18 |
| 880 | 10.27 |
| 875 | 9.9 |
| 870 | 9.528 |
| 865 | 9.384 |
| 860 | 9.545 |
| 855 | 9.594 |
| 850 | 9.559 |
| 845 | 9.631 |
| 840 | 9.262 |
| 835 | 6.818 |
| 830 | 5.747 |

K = 1.44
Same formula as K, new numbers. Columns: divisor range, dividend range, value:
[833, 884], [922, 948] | 1.17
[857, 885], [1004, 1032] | 1.28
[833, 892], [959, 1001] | 1.40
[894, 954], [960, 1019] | 1.19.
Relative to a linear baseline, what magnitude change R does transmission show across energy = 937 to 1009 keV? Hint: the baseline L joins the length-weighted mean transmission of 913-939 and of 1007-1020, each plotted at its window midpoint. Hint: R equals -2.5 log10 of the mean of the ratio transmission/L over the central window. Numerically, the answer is -0.11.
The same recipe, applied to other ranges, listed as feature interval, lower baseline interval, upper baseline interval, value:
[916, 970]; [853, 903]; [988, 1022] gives -0.06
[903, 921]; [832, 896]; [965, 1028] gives 0.03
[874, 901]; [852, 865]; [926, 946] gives -0.04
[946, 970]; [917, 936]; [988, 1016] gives -0.17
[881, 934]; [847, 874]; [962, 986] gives 0.09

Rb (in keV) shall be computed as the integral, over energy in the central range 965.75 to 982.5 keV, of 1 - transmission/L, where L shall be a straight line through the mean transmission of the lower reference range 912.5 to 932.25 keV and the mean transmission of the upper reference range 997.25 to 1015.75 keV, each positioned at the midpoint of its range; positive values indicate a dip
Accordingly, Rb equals -4.8 keV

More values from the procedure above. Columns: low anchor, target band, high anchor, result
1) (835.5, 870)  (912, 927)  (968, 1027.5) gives 0.7 keV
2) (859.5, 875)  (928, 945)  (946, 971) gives 1.7 keV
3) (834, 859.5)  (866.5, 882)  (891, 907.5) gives 0.1 keV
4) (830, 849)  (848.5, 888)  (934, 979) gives -1.4 keV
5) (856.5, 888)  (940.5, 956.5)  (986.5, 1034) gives -1.2 keV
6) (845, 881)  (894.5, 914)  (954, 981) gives 1.4 keV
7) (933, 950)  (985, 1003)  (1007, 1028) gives 0.3 keV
